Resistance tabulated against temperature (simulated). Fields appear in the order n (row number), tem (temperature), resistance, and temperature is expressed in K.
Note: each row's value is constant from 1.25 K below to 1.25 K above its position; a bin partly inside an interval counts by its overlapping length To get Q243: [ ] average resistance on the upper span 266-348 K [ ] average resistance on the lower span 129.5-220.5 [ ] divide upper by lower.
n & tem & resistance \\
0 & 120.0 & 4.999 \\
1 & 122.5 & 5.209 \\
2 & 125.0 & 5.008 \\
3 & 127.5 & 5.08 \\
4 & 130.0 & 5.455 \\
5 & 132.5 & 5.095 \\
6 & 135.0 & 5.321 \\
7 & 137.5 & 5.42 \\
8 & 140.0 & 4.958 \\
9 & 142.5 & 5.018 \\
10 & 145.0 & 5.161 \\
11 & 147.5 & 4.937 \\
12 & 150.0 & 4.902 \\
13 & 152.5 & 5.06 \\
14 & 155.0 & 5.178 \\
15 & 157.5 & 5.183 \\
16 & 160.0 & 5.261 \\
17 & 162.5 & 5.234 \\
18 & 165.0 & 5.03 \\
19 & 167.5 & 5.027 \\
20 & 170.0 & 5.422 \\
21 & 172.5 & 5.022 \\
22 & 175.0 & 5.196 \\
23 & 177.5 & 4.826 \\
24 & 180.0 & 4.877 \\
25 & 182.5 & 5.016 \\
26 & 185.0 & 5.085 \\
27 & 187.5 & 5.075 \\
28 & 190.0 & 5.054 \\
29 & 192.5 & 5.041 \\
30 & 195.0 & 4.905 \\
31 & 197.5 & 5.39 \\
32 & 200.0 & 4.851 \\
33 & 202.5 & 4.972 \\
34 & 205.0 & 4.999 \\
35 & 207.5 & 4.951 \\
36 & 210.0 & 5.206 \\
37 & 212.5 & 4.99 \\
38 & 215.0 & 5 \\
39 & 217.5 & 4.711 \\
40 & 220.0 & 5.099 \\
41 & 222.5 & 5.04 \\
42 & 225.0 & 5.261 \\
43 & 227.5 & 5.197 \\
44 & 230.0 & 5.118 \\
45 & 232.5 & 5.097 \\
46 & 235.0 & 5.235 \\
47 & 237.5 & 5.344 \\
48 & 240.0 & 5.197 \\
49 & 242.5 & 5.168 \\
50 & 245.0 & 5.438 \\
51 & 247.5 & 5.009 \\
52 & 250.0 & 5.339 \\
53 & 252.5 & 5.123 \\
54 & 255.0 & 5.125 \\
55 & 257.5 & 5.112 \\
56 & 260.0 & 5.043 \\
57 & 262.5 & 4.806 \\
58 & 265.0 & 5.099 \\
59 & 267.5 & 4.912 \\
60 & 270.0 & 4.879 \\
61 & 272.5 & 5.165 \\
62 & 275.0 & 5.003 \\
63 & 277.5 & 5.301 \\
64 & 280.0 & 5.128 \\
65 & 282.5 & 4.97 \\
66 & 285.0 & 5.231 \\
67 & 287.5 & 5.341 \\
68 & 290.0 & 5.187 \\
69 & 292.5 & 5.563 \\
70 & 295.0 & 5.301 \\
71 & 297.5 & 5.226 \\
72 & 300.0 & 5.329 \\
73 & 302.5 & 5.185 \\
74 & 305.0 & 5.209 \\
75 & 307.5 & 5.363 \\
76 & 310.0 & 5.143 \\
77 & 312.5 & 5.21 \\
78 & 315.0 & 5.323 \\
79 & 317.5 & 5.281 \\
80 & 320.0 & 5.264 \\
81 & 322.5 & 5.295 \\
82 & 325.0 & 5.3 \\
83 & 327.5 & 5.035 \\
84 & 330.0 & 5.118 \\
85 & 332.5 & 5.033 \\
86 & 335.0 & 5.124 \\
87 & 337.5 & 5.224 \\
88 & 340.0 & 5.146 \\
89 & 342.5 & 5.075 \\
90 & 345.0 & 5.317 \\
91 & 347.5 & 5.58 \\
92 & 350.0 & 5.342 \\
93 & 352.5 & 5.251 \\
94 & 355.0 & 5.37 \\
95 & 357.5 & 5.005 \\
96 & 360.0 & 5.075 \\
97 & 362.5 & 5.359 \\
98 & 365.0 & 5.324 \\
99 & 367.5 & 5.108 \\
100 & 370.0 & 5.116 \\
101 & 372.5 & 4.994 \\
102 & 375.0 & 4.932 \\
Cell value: 1.02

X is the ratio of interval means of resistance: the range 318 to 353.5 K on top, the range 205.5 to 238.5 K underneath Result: 1.0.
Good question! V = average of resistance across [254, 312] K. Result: 5.16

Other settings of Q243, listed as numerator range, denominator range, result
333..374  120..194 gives 1.02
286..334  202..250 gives 1.03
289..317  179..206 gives 1.05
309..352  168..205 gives 1.03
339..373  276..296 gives 1.00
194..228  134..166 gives 0.98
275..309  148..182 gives 1.03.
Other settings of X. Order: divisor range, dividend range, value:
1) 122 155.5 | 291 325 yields 1.03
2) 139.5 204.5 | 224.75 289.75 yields 1.01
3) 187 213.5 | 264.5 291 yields 1.01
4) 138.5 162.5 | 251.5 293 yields 1.00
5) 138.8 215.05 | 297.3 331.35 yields 1.03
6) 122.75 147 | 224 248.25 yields 1.01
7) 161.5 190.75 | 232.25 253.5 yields 1.03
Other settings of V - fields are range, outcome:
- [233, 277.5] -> 5.12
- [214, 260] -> 5.14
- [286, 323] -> 5.28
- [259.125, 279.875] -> 5.03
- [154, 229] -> 5.07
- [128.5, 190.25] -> 5.11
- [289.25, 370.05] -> 5.24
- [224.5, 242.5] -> 5.2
